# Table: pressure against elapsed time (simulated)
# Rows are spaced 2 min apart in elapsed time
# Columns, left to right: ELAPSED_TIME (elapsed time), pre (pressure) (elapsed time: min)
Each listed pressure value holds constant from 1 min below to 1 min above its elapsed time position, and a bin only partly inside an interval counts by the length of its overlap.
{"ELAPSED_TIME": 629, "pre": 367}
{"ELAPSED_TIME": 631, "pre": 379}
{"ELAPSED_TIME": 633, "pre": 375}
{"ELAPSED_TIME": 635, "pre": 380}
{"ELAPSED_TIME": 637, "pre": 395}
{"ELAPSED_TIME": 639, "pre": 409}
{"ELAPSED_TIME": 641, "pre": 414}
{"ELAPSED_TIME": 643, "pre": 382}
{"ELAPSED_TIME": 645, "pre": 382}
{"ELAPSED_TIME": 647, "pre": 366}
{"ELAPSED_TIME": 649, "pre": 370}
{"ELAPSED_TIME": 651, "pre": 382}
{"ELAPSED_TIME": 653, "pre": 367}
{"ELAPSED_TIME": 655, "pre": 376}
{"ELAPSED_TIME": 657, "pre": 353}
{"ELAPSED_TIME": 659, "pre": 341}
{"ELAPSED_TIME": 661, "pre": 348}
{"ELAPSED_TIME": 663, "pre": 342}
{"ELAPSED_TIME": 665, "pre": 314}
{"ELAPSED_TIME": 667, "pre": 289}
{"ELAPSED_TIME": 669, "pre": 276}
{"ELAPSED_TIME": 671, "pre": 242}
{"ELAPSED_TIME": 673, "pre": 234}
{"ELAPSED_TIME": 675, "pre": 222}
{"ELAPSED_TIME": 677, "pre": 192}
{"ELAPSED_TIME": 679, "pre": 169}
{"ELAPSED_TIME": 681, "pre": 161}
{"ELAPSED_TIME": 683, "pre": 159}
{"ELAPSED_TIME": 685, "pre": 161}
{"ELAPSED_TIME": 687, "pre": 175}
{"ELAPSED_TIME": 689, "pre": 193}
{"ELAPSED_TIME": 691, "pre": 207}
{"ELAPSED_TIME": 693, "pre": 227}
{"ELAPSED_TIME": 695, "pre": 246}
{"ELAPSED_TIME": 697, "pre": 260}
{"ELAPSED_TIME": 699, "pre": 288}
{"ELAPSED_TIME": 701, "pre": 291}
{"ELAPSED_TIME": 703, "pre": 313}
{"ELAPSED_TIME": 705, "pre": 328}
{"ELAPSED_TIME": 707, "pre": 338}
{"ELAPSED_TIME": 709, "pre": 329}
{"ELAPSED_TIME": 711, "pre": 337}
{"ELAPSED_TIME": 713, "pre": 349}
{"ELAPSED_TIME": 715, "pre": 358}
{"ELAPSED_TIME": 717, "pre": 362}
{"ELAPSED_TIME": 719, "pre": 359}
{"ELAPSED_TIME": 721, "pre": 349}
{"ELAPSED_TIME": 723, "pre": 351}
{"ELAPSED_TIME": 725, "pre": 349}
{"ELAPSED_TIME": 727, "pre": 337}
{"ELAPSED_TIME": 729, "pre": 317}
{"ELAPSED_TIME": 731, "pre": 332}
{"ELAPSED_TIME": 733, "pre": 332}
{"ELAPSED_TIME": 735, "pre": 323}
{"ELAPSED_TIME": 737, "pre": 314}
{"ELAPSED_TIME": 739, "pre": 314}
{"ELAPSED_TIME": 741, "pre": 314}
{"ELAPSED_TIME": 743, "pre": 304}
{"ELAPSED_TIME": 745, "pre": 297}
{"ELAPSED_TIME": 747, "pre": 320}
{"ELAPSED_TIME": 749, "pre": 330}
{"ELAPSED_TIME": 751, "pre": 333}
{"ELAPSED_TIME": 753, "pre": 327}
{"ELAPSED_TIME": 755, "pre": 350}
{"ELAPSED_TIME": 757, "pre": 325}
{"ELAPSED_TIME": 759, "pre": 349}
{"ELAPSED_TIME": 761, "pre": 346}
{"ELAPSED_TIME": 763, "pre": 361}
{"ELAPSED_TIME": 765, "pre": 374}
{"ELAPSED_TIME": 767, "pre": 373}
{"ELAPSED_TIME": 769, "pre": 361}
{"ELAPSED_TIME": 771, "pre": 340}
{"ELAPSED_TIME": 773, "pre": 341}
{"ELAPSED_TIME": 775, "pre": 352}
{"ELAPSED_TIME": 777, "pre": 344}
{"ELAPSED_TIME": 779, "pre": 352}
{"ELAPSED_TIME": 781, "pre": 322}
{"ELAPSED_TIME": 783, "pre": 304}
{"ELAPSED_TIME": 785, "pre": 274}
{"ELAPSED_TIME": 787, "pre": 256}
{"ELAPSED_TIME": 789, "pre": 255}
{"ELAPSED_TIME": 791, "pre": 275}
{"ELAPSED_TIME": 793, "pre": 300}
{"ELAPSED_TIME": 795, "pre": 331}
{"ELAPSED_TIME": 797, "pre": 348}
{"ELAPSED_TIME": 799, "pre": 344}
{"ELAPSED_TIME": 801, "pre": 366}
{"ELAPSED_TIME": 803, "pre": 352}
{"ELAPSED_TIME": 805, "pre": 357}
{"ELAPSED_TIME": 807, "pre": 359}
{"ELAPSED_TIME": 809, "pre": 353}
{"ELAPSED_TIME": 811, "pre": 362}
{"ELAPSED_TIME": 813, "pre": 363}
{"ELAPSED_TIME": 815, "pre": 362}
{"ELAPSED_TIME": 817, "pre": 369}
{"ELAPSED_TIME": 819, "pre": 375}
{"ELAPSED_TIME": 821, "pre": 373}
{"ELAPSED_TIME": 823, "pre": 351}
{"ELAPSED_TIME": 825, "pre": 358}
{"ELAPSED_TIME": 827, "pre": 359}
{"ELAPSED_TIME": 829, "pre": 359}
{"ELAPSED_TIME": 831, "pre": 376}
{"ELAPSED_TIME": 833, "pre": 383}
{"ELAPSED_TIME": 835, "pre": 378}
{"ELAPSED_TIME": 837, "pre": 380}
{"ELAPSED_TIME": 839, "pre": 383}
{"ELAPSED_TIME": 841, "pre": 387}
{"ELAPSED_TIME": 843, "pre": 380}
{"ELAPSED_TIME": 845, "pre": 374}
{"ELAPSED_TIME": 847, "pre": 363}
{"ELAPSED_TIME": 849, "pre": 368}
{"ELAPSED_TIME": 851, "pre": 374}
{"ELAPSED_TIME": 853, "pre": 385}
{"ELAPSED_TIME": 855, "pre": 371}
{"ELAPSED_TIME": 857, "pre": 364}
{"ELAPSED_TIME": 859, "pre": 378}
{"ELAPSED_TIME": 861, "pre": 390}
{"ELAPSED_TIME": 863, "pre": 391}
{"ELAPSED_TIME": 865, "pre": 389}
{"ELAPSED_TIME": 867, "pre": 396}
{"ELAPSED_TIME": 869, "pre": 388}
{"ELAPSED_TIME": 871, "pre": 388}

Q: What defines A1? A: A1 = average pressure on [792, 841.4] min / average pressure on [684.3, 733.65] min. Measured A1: 1.20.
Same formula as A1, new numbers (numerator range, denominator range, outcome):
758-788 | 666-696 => 1.60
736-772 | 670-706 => 1.48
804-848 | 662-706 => 1.53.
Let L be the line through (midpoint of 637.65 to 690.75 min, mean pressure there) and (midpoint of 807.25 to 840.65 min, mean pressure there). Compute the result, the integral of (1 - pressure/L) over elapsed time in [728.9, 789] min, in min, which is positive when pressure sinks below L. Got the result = 1.5 min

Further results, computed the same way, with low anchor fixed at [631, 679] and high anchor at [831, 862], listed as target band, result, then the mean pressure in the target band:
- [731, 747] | 1.7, 316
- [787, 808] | 2.4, 325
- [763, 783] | 0.6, 349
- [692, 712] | 2.9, 296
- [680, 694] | 6.5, 183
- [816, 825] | 0.1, 366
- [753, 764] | 0.4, 344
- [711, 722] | -0.2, 354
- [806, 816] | 0.3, 360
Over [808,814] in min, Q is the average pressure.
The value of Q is 359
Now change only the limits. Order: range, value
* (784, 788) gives 265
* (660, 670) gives 314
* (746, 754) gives 328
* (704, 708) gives 333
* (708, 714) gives 338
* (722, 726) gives 350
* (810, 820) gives 366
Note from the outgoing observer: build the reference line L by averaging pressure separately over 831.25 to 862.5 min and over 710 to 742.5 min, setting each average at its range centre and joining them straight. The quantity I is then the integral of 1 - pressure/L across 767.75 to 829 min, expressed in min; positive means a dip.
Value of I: 3.8 min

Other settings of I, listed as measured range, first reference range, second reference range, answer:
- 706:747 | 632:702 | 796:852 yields -1.5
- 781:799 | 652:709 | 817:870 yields 2.3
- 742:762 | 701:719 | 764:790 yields 0.2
